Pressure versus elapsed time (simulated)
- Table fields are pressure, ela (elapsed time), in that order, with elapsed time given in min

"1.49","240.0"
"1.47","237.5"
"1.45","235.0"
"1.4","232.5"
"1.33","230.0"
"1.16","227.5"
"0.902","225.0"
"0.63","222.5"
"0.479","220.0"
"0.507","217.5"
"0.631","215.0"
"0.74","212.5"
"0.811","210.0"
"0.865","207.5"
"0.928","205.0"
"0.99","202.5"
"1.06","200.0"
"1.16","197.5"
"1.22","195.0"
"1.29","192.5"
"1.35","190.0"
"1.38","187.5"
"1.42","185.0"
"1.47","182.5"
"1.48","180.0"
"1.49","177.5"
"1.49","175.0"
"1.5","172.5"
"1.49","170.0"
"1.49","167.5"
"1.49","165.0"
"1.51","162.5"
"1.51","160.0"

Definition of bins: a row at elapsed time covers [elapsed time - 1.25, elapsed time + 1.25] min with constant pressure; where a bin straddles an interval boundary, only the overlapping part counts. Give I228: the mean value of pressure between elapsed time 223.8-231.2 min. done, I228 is 1.13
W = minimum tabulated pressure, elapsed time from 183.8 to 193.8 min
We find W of 1.29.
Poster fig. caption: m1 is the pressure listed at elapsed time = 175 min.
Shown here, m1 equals 1.49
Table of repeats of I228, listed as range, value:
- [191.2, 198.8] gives 1.22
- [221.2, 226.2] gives 0.762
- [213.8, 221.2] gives 0.539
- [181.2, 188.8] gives 1.42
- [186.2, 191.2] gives 1.37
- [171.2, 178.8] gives 1.49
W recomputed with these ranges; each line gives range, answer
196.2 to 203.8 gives 0.99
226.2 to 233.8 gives 1.16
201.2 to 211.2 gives 0.811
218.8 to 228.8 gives 0.479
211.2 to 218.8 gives 0.507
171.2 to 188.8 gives 1.38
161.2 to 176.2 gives 1.49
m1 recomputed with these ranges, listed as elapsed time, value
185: 1.42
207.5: 0.865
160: 1.51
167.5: 1.49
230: 1.33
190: 1.35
